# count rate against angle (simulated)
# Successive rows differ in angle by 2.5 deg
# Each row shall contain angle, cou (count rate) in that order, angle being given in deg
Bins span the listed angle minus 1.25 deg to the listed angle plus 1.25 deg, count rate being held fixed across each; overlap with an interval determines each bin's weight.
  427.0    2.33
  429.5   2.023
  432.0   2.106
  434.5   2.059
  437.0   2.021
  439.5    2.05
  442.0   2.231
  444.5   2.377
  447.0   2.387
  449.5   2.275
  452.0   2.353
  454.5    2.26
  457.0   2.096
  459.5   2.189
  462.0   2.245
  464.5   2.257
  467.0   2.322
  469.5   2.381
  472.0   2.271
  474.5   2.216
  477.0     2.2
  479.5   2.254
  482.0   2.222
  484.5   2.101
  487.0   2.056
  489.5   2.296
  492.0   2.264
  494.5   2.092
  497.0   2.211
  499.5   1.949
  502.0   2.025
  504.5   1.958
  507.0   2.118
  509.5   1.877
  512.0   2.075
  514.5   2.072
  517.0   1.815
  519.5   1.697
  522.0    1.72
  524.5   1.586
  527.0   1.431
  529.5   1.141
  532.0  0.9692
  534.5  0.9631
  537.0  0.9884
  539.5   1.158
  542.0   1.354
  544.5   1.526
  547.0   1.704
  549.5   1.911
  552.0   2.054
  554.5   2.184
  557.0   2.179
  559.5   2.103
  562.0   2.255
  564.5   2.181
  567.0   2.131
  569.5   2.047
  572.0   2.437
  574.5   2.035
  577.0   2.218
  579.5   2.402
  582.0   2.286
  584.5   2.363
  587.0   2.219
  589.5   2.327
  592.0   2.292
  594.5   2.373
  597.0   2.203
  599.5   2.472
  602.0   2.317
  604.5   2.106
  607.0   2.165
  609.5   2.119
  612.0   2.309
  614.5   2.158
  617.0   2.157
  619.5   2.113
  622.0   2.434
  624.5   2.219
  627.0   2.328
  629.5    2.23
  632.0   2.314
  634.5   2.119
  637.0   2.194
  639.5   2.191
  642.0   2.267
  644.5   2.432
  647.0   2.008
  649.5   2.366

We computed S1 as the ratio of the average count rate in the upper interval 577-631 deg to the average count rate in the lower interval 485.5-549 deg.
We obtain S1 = 1.3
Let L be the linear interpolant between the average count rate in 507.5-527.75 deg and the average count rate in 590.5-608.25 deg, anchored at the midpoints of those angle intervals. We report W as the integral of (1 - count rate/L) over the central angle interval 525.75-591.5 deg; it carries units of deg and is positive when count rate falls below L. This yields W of 6.0 deg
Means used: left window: 1.81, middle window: 1.87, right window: 2.28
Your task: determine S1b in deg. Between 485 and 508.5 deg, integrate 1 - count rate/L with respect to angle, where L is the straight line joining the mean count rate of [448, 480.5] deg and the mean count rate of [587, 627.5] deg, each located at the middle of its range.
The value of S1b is 1.6 deg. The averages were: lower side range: 2.26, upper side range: 2.25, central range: 2.1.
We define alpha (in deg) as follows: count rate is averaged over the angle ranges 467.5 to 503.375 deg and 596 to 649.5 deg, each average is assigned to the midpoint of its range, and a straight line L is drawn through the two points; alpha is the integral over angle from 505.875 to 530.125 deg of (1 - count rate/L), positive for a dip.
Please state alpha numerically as 4.7 deg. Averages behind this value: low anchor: 2.18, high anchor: 2.23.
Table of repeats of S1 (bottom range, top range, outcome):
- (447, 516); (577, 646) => 1.04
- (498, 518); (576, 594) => 1.16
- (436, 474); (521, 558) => 0.68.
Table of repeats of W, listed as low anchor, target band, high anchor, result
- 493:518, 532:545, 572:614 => 5.89 deg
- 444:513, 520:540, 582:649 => 8.56 deg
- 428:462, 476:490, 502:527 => -1.18 deg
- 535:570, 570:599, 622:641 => -4.32 deg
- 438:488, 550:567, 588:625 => 0.76 deg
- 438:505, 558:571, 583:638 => 0.51 deg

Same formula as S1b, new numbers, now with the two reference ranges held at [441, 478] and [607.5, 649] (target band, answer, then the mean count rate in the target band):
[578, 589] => -0.38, 2.32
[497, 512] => 1.64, 2.01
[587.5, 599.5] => -0.41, 2.31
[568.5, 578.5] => 0.21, 2.19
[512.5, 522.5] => 1.79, 1.85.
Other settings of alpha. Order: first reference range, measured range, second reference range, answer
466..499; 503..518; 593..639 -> 1.6 deg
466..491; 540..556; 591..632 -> 3.4 deg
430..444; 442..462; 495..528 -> -2.0 deg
